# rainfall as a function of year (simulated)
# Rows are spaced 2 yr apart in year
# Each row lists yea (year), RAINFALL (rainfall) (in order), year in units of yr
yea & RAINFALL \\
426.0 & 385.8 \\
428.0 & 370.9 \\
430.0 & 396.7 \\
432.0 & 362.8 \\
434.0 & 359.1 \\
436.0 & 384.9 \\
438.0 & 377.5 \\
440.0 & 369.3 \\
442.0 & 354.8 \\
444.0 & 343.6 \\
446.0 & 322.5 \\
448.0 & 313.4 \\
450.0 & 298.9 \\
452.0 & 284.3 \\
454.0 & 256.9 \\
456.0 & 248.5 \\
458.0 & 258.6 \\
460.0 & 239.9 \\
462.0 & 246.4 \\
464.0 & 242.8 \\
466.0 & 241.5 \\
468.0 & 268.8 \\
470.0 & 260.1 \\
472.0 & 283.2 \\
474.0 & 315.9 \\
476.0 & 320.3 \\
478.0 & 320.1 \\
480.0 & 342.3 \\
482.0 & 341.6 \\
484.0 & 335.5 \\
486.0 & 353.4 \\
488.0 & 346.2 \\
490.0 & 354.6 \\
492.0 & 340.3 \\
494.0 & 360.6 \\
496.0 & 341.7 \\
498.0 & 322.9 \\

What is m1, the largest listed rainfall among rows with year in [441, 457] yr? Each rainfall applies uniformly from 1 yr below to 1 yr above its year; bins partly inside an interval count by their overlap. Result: 354.8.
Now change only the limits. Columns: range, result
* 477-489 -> 353.4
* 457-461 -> 258.6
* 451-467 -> 284.3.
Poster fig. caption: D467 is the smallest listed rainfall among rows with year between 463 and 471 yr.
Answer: 241.5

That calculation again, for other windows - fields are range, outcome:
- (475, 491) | 320.1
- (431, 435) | 359.1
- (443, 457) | 248.5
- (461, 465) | 242.8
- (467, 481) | 260.1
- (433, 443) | 354.8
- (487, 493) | 340.3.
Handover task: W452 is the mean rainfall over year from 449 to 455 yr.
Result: 280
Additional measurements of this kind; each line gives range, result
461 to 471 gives 252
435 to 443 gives 372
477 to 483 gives 335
